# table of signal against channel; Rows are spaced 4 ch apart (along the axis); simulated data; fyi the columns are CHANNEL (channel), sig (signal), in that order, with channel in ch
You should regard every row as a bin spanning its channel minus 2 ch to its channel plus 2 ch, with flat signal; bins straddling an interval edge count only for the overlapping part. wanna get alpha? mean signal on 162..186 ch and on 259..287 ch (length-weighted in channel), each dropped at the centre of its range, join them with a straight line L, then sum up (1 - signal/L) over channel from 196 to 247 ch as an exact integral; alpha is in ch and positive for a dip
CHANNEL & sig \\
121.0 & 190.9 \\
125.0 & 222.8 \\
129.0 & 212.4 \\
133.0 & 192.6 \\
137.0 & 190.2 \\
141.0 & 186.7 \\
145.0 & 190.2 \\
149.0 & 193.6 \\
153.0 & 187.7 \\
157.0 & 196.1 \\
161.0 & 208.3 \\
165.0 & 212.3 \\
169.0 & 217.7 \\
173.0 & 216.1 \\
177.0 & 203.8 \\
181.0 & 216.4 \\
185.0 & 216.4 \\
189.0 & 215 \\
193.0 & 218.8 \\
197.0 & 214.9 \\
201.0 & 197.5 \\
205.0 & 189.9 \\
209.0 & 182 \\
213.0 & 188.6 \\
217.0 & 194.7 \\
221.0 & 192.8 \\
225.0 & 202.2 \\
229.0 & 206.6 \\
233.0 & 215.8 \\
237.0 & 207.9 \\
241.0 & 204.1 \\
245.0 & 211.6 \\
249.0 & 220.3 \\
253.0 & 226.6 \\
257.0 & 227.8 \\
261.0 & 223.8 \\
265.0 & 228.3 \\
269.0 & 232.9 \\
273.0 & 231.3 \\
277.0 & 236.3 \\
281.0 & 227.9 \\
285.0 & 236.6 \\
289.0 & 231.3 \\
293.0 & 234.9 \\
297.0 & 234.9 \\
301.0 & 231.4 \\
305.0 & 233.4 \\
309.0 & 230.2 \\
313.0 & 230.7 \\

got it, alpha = 4.9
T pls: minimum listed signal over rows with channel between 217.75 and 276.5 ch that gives 192.8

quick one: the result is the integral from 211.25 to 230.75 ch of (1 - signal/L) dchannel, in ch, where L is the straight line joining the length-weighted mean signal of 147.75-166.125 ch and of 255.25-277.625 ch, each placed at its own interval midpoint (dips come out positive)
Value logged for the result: 1.81 ch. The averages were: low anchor 199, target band 197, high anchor 230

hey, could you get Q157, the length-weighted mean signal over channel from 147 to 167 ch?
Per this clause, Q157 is 200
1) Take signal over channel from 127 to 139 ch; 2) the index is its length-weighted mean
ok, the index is 198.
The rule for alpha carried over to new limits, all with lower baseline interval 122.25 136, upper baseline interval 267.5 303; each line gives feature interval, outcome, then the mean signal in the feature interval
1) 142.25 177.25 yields 1.6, 202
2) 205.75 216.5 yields 1.6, 187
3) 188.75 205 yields 0.7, 209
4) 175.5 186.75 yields 0.2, 212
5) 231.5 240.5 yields 0.6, 210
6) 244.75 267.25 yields 0.4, 224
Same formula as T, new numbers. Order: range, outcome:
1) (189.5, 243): 182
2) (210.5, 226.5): 188.6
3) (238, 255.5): 204.1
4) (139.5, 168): 186.7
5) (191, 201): 197.5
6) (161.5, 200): 203.8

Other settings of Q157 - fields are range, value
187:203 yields 212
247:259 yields 225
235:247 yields 208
